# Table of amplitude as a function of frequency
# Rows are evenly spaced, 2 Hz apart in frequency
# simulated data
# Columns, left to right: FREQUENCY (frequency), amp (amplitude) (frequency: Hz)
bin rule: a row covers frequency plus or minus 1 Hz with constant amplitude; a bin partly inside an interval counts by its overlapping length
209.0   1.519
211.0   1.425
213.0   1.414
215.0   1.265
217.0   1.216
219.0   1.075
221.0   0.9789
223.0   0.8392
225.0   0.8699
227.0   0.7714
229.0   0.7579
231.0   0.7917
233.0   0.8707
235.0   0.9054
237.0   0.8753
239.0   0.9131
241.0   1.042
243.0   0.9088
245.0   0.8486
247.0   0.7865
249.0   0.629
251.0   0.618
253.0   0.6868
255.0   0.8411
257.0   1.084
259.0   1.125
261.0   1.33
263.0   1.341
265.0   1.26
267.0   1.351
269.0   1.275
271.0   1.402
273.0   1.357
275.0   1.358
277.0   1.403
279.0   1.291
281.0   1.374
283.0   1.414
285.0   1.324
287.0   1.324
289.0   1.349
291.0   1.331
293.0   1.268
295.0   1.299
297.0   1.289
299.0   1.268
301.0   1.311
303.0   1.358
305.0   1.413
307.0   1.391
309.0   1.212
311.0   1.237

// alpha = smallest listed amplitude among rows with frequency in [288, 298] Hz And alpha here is 1.268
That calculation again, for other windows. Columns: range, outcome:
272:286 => 1.291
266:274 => 1.275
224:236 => 0.7579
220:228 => 0.7714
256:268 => 1.084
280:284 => 1.374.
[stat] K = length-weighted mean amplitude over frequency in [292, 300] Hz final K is 1.28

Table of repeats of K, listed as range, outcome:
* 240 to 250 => 0.843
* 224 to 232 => 0.798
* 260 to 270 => 1.31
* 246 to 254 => 0.68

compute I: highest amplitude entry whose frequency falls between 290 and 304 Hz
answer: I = 1.358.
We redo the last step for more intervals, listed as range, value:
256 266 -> 1.341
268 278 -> 1.403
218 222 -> 1.075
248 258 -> 1.084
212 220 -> 1.414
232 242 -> 1.042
